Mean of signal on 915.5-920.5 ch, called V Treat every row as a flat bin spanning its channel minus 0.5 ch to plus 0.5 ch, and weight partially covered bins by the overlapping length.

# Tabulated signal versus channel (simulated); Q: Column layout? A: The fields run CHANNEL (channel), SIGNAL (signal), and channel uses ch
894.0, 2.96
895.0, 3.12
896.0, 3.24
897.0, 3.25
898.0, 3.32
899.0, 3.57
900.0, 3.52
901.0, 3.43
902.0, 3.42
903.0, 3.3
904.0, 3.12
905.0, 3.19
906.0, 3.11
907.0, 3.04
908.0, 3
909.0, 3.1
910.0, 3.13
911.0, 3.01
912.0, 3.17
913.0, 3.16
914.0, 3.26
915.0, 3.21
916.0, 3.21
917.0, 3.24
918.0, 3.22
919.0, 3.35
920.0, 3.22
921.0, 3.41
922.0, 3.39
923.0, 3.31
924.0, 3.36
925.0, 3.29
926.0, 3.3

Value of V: 3.25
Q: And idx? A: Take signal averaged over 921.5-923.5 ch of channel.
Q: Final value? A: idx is 3.35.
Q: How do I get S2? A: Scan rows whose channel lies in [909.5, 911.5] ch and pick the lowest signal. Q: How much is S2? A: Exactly 3.01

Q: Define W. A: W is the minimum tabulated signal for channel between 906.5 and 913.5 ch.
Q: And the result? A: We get 3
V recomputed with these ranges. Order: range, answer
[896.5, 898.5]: 3.29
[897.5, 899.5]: 3.44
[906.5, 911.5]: 3.06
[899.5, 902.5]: 3.46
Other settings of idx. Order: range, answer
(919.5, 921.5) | 3.32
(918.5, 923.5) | 3.34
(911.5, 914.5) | 3.2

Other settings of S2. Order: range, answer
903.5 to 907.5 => 3.04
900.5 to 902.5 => 3.42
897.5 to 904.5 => 3.12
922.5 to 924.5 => 3.31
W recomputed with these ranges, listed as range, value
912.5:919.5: 3.16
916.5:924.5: 3.22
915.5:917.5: 3.21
